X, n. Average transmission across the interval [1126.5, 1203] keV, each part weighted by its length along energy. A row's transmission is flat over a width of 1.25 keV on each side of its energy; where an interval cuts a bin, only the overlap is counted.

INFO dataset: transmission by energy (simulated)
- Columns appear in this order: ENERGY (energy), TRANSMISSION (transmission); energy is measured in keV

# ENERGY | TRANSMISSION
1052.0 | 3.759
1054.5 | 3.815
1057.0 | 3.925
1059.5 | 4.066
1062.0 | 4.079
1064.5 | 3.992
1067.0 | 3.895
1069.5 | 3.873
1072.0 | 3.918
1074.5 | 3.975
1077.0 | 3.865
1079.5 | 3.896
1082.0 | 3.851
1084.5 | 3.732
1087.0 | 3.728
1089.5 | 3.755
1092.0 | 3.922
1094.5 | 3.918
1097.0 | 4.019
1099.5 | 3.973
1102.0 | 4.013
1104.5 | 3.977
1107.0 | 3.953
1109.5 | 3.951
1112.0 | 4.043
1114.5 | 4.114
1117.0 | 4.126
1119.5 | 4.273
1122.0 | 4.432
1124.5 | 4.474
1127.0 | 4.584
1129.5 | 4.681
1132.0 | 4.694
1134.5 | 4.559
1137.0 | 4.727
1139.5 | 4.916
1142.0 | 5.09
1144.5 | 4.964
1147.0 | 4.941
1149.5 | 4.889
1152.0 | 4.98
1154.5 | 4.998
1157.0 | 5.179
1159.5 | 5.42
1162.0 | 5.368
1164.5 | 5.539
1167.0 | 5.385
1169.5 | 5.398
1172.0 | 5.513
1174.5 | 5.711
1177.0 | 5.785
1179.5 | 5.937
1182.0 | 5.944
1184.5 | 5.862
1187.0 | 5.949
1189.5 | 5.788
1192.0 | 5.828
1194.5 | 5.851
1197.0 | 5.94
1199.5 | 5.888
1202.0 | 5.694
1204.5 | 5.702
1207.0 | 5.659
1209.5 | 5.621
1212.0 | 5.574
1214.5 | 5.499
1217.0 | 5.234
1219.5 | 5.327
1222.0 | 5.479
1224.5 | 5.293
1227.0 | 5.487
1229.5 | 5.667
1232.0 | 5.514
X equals 5.36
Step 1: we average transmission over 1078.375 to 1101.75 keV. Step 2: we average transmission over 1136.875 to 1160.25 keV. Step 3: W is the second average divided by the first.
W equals 1.3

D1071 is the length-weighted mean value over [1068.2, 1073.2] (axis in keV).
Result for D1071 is 3.9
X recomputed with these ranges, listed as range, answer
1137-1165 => 5.09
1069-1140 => 4.13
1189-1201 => 5.86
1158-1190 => 5.65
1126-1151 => 4.81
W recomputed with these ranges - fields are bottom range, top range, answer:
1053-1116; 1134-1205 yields 1.39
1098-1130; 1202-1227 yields 1.31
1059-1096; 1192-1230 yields 1.44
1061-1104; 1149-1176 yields 1.36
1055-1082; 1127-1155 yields 1.23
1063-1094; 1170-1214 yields 1.49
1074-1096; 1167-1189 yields 1.49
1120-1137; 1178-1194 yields 1.29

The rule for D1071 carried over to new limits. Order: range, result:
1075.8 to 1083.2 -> 3.87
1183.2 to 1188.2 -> 5.91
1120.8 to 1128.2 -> 4.5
